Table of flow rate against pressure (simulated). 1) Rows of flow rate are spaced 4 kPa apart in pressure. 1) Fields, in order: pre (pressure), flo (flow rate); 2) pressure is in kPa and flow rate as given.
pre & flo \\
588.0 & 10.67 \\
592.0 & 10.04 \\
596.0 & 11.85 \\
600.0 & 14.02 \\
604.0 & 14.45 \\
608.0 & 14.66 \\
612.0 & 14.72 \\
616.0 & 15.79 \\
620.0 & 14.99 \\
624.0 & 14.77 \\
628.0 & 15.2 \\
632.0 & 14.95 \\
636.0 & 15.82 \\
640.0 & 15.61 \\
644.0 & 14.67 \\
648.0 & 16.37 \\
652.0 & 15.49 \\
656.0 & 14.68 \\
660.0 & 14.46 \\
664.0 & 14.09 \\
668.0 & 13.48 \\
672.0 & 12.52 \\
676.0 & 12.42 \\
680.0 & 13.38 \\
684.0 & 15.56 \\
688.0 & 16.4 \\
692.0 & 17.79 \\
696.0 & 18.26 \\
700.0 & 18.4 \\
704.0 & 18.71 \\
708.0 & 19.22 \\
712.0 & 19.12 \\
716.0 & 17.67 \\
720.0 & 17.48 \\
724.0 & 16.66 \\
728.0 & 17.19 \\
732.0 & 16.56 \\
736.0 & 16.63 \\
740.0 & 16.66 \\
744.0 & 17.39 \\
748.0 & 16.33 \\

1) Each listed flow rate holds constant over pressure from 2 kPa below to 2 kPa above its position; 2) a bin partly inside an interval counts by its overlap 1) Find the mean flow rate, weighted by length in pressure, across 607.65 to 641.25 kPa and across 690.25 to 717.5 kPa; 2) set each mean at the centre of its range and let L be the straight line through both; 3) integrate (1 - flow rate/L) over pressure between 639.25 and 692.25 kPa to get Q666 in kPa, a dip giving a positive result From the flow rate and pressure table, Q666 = 6.93 kPa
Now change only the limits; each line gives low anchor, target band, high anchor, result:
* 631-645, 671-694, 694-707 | 3.7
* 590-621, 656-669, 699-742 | 1.3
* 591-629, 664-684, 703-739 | 3.5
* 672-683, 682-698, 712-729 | -2.9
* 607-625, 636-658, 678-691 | -0.4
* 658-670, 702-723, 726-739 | -3.1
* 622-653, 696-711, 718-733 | -1.9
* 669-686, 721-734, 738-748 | -0.6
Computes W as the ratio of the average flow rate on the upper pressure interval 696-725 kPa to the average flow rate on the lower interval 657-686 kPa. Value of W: 1.3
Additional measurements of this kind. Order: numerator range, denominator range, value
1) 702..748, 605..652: 1.15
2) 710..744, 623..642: 1.13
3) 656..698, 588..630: 1.07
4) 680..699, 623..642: 1.09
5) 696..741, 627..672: 1.19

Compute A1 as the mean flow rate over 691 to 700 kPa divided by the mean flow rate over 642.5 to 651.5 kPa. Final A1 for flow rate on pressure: 1.2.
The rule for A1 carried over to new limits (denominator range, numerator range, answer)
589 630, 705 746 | 1.25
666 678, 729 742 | 1.30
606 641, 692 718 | 1.22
